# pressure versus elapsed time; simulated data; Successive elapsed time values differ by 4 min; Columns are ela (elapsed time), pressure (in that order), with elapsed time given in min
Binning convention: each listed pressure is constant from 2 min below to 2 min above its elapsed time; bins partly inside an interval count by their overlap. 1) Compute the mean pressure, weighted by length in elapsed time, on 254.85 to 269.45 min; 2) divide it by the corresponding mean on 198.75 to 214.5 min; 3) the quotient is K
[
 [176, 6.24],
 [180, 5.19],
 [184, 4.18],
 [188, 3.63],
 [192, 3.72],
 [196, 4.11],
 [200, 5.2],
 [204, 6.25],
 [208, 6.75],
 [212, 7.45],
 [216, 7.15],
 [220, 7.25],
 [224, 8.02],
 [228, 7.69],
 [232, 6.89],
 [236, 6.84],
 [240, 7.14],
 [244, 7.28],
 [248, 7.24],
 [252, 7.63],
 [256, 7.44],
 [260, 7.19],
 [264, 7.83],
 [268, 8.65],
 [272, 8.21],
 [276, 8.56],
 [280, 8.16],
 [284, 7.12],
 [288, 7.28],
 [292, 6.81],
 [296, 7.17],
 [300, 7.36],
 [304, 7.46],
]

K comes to 1.2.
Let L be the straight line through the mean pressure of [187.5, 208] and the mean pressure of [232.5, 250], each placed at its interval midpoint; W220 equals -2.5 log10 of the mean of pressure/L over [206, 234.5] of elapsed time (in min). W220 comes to -0.21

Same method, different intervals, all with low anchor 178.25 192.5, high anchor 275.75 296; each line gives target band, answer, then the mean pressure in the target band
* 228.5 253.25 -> -0.20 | 7.19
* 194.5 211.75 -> -0.20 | 5.81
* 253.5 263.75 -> -0.13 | 7.42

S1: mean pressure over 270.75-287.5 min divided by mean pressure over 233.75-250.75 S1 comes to 1.11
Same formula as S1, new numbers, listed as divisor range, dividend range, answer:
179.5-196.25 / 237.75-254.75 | 1.79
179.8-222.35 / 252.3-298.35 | 1.38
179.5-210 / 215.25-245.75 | 1.50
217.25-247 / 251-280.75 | 1.09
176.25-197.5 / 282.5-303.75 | 1.65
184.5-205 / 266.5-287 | 1.81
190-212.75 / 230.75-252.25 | 1.30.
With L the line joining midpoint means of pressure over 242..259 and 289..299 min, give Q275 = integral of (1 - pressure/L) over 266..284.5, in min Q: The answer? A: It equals -2.63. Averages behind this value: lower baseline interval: 7.39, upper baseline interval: 7.06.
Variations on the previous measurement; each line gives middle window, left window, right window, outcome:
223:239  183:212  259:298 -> -3.1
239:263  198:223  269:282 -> 1.2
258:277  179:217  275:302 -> -3.0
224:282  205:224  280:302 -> -3.4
